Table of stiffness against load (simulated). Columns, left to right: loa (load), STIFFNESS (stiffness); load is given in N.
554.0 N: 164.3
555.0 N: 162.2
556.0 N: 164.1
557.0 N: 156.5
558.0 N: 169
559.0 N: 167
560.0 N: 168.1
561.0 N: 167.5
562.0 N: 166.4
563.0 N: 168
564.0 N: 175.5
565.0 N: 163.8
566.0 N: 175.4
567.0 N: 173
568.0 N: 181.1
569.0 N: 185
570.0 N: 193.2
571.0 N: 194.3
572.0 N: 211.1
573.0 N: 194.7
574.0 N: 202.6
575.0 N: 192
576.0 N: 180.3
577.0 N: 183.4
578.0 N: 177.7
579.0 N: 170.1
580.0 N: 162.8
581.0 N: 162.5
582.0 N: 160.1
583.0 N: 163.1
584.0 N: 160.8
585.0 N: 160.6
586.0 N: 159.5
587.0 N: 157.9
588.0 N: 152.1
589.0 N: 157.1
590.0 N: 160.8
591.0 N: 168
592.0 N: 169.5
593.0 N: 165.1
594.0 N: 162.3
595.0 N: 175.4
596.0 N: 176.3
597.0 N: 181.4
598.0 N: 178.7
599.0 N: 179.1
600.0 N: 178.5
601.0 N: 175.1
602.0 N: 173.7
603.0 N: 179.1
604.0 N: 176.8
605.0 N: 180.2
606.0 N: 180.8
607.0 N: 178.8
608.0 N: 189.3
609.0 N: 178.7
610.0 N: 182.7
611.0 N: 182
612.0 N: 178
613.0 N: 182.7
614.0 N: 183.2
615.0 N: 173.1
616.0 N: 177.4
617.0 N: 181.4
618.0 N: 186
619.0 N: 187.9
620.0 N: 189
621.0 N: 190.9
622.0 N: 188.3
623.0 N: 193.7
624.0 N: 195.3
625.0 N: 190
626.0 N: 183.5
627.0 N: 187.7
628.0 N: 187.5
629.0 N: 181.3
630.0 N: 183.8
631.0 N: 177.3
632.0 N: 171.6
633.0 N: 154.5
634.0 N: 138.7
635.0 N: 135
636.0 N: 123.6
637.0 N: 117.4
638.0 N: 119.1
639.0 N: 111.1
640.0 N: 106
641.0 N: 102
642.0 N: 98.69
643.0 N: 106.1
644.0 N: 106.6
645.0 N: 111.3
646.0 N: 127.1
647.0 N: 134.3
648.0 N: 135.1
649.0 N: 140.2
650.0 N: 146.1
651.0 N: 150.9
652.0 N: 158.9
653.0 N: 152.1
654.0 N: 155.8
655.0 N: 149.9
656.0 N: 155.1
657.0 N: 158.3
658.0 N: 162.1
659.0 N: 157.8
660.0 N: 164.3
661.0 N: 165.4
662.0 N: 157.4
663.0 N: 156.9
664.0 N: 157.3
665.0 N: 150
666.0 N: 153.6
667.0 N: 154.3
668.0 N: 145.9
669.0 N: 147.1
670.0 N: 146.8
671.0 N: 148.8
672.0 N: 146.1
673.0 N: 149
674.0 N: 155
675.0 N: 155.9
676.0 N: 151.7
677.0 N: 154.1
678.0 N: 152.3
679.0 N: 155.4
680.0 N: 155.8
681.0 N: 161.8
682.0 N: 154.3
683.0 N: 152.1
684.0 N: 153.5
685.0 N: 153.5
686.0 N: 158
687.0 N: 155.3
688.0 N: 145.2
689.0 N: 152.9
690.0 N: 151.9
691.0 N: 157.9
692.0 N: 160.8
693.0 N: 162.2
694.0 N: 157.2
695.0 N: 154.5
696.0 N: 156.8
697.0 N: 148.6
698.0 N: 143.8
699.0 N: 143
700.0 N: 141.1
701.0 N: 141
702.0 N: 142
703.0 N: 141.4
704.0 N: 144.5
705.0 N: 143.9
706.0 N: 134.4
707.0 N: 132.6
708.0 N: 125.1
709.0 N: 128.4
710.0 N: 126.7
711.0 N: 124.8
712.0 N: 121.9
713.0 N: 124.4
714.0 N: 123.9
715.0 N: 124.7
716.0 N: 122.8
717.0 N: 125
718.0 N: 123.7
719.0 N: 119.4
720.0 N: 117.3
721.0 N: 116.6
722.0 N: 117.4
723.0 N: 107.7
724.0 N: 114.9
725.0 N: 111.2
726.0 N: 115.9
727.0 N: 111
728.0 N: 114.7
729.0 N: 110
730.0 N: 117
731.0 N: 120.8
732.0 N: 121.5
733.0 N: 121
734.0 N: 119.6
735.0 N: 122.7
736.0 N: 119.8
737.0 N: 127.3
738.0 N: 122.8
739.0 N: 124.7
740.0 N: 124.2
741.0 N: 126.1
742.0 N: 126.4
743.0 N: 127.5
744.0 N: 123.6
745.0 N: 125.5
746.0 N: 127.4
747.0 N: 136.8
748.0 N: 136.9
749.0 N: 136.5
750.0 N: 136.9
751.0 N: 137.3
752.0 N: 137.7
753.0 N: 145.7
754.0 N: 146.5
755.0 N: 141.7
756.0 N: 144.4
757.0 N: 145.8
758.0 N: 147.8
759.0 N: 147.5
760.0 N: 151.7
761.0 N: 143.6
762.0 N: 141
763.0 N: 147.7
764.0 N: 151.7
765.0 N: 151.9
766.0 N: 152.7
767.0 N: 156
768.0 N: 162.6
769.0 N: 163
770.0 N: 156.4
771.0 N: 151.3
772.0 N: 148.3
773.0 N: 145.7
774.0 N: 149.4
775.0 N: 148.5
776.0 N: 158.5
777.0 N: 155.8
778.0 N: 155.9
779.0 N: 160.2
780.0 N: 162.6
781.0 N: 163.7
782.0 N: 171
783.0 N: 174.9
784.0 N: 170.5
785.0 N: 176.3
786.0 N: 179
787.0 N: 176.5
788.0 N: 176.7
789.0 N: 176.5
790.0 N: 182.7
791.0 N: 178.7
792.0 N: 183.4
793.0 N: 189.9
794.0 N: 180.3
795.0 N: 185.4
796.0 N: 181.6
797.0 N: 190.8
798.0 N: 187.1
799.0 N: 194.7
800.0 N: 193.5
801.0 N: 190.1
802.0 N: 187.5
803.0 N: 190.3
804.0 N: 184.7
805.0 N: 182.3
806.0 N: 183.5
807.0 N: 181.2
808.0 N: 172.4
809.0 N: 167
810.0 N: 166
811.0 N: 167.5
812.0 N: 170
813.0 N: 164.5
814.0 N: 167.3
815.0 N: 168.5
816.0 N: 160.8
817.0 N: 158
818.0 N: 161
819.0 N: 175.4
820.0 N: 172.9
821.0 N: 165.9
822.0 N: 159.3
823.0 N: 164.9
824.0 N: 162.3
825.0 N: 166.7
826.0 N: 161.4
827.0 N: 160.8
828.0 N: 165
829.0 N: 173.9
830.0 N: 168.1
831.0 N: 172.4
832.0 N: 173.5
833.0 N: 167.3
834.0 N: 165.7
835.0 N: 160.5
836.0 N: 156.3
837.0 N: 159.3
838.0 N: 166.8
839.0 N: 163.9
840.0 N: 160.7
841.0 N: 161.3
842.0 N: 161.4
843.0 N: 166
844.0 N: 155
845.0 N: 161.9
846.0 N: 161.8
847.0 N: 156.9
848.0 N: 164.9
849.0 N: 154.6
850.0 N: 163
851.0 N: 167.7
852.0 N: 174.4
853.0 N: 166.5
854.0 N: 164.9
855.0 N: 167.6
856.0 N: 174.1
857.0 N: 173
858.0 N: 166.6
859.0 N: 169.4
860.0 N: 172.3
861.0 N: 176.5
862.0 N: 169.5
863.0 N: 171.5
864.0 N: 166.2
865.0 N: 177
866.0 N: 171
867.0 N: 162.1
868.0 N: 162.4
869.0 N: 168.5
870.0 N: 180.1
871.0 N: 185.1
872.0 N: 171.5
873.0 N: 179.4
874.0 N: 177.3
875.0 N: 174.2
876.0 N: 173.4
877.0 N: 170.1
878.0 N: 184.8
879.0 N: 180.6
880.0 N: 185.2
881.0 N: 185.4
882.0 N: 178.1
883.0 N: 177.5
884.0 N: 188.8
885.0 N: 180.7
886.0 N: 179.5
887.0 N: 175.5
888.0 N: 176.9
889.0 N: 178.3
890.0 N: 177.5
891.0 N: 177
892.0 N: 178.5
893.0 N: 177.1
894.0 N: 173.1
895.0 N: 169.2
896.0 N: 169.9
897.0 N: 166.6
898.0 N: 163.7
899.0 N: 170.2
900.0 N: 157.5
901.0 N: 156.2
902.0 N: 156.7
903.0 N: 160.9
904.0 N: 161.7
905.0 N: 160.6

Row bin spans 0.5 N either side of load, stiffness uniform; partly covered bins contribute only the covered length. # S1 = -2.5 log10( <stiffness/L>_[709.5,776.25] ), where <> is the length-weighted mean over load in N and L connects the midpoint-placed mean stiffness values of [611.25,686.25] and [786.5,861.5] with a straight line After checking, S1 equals 0.23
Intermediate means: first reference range 155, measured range 133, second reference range 171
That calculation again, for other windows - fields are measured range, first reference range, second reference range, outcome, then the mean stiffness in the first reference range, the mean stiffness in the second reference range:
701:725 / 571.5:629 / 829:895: 0.35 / 178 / 171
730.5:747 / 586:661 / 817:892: 0.31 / 162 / 170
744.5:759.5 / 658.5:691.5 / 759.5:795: 0.15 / 154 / 163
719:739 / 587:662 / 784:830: 0.40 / 162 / 175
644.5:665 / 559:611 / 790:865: 0.16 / 175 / 171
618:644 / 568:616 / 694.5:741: 0.03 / 176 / 127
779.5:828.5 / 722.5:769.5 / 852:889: -0.15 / 133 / 175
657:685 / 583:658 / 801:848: 0.06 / 162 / 168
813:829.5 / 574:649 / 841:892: 0.04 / 165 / 172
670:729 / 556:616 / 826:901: 0.23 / 175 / 170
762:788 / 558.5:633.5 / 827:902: 0.08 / 177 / 170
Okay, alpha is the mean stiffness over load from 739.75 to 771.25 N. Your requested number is 142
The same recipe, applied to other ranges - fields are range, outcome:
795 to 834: 173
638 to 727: 140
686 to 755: 132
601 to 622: 182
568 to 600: 174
